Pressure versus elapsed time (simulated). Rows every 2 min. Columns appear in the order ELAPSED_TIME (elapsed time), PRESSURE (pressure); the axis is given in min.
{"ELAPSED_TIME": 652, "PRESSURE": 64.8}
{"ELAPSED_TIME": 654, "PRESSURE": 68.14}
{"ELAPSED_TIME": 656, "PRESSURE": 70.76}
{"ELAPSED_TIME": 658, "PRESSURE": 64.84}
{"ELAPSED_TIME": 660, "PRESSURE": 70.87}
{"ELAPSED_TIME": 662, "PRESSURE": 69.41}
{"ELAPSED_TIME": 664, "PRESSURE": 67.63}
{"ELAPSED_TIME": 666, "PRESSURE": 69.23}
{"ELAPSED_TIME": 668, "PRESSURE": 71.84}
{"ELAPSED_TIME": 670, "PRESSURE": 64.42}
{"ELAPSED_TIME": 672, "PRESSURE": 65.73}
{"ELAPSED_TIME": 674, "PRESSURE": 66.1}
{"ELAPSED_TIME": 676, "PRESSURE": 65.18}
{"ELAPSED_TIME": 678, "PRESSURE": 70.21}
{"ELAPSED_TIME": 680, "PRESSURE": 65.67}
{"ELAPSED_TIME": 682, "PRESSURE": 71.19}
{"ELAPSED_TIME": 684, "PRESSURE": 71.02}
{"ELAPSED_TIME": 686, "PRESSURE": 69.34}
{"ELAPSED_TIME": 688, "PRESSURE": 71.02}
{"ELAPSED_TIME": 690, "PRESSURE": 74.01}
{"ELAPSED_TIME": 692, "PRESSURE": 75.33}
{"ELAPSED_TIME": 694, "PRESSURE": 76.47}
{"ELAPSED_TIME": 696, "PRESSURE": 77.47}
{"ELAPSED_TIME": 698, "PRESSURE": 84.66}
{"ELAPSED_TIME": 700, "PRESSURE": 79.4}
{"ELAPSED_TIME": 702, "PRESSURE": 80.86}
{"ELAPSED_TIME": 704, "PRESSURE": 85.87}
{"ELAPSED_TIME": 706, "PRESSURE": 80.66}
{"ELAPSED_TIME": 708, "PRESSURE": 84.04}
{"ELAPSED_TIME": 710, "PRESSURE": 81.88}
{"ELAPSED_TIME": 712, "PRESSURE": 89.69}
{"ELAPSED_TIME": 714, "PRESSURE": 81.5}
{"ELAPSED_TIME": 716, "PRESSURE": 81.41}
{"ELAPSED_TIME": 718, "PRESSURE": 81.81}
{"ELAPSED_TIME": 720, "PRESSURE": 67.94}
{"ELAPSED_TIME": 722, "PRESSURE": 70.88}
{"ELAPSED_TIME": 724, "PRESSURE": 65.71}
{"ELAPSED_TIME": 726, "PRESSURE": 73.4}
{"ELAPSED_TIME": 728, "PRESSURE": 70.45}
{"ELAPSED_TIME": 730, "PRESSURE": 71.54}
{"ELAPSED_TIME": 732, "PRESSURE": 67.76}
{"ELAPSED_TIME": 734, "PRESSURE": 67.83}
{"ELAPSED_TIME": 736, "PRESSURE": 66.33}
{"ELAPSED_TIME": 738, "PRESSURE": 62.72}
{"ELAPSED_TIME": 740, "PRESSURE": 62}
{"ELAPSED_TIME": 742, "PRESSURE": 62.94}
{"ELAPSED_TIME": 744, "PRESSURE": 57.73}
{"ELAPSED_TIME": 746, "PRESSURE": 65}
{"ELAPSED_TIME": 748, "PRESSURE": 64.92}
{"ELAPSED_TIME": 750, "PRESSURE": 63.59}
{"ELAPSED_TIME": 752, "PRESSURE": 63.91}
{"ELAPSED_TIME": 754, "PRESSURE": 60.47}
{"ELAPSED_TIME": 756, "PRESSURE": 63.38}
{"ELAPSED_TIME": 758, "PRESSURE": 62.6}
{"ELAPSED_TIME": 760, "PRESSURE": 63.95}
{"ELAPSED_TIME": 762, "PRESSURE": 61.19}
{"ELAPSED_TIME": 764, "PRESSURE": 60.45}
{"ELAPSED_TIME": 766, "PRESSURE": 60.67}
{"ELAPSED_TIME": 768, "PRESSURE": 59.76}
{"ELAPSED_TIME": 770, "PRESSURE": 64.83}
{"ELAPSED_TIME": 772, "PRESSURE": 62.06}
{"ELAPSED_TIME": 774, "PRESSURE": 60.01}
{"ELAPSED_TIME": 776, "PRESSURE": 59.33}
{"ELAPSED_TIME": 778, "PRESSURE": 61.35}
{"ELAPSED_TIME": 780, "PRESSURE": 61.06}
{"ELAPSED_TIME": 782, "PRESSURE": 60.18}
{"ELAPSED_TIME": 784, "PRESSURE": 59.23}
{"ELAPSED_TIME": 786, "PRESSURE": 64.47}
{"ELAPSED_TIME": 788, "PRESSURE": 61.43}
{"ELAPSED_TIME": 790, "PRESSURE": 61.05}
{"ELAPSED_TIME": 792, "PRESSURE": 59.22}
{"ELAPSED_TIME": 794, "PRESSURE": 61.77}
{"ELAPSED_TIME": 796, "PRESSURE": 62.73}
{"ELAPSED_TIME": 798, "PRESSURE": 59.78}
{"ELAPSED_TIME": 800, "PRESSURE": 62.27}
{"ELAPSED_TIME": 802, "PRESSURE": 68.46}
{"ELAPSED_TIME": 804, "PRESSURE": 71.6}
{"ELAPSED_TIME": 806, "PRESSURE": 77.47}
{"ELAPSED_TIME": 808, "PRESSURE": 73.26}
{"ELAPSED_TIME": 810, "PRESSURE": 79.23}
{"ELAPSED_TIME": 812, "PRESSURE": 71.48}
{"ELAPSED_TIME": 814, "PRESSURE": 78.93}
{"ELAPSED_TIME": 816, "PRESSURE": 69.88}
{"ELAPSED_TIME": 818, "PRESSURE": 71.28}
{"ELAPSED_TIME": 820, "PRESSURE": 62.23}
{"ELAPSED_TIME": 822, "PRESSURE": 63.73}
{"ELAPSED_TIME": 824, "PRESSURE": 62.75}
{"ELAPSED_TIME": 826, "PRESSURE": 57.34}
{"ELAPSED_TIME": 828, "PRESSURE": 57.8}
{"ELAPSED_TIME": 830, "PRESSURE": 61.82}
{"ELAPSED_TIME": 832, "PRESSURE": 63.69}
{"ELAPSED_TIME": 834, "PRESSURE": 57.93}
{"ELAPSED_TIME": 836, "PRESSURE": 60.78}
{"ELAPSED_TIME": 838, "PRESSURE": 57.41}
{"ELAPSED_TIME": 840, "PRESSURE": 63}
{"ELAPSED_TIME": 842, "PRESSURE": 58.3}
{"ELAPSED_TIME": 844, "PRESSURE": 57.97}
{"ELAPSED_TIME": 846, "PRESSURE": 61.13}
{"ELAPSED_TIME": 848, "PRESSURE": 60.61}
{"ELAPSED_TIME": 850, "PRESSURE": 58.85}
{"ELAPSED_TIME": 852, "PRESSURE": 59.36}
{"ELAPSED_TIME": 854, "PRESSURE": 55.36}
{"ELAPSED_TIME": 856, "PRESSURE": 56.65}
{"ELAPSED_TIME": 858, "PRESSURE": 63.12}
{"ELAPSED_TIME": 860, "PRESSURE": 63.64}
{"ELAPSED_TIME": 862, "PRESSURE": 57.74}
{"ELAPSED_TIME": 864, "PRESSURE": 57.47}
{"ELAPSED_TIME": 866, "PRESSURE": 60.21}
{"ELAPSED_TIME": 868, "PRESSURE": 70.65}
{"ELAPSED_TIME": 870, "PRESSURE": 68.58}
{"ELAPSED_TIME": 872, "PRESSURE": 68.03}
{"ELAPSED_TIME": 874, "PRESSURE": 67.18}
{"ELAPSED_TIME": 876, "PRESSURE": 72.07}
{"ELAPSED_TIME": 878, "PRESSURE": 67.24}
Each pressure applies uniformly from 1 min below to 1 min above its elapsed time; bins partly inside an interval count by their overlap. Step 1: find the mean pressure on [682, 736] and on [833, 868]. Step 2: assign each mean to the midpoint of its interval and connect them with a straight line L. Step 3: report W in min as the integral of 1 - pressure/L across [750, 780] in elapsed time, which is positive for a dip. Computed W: 3.4 min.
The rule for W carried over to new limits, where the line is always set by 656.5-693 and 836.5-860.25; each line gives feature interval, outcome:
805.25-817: -2.6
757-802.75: 1.2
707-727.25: -3.3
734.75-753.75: 0.6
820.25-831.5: 0.0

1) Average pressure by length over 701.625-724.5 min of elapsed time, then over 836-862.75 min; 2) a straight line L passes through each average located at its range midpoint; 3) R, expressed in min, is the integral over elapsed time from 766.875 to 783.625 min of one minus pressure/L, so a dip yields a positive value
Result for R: 2.25 min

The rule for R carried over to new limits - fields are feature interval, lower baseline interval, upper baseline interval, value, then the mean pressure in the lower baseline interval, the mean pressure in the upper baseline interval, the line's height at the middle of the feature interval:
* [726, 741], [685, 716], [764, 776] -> 0.7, 79.5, 61.2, 70.8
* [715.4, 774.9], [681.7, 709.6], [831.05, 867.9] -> 5.3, 77.5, 59.9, 71.8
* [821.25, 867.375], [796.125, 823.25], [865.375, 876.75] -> 5.9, 69.7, 67.9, 68.7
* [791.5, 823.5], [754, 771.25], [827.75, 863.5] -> -4.0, 62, 59.7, 60.8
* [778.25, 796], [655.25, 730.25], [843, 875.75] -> 1.6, 73.7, 61.9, 67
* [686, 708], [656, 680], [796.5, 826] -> -3.4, 67.8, 68.9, 68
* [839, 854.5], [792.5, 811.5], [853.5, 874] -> 1.1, 68.3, 62.6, 64.1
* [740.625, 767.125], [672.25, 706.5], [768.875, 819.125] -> 2.5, 74.1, 65.7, 68.9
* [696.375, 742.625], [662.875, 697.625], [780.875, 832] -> -4.1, 70.4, 65.5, 68.9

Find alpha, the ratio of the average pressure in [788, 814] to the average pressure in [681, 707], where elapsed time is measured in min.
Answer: 0.88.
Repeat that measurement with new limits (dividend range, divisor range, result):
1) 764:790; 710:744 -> 0.86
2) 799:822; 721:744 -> 1.06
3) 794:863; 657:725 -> 0.86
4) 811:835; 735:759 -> 1.03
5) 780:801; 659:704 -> 0.85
